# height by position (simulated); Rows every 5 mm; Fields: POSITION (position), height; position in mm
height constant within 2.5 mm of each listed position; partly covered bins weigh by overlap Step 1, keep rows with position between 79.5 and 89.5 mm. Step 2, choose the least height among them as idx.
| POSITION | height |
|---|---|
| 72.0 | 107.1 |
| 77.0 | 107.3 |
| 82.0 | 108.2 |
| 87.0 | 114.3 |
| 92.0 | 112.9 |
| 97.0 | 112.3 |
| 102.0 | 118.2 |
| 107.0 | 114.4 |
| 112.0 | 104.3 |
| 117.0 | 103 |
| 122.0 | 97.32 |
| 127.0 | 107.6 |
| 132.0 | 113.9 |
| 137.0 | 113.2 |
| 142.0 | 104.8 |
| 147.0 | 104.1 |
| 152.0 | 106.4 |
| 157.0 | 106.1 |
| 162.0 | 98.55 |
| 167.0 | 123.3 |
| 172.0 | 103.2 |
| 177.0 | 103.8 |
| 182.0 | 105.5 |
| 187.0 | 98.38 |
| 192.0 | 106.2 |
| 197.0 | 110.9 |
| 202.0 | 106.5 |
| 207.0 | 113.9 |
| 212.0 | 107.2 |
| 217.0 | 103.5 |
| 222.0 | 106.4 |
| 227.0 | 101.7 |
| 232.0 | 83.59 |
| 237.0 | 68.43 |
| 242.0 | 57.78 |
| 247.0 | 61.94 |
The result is 108.2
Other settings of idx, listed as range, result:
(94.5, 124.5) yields 97.32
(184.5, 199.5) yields 98.38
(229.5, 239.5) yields 68.43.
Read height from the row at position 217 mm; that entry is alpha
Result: 103.5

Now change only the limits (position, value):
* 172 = 103.2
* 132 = 113.9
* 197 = 110.9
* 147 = 104.1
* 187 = 98.38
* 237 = 68.43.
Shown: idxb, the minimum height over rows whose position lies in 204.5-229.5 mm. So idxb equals 101.7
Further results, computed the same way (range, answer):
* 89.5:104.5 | 112.3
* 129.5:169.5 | 98.55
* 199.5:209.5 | 106.5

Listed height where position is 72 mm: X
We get 107.1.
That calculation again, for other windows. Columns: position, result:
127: 107.6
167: 123.3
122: 97.32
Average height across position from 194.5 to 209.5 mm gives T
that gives 110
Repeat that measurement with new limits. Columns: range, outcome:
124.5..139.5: 112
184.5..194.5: 102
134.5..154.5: 107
